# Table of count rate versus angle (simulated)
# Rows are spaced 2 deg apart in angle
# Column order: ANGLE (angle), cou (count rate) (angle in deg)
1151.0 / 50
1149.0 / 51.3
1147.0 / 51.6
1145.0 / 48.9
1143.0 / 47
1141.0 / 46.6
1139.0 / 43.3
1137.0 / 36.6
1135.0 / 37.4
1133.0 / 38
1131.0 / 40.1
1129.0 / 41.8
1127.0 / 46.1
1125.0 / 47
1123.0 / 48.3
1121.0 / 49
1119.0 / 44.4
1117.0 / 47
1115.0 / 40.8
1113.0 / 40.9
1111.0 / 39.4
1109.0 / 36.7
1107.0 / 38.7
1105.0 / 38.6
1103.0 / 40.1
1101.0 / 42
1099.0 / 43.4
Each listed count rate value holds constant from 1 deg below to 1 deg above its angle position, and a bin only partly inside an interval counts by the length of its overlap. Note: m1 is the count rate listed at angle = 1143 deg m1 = 47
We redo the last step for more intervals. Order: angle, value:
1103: 40.1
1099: 43.4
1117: 47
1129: 41.8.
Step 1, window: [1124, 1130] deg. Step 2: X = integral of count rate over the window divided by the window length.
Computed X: 45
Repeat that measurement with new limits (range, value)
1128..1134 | 40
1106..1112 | 38.3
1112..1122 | 44.4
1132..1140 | 38.8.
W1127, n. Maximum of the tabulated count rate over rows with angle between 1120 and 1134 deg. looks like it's 49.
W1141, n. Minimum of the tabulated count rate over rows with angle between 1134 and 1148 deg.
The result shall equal 36.6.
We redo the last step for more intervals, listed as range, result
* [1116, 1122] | 44.4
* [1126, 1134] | 38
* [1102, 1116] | 36.7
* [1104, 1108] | 38.6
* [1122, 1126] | 47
